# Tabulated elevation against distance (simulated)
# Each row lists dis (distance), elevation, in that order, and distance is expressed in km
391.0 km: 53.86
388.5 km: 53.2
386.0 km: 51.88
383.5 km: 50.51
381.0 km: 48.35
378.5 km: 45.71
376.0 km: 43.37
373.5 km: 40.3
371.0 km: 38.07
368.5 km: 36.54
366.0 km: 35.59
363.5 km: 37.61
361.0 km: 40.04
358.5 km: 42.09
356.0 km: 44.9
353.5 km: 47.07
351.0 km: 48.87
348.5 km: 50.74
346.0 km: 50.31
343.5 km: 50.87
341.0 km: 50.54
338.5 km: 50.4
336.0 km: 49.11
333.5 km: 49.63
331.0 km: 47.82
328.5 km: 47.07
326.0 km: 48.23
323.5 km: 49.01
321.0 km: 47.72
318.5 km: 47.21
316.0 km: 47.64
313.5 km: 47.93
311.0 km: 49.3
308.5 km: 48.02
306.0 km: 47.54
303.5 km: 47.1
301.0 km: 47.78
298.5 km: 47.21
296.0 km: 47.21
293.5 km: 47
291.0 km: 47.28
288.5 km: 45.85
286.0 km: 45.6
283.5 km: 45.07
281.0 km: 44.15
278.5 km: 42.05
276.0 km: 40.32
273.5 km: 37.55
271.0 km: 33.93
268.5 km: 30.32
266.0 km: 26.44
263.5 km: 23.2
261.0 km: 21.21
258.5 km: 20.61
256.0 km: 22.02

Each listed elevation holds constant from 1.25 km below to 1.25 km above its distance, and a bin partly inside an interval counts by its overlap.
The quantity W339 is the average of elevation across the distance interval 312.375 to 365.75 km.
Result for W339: 47.1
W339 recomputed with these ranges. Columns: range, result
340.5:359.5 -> 48.2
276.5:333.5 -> 47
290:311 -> 47.5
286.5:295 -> 46.6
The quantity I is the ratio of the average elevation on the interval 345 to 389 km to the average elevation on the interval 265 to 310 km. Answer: 1.0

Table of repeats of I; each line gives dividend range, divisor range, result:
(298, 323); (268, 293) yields 1.15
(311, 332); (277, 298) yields 1.05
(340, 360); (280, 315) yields 1.02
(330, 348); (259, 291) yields 1.37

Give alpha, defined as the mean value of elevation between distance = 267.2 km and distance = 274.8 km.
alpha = 33.9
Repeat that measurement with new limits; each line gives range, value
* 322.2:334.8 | 48.4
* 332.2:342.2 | 49.9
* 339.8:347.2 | 50.6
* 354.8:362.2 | 42.3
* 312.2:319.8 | 47.6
